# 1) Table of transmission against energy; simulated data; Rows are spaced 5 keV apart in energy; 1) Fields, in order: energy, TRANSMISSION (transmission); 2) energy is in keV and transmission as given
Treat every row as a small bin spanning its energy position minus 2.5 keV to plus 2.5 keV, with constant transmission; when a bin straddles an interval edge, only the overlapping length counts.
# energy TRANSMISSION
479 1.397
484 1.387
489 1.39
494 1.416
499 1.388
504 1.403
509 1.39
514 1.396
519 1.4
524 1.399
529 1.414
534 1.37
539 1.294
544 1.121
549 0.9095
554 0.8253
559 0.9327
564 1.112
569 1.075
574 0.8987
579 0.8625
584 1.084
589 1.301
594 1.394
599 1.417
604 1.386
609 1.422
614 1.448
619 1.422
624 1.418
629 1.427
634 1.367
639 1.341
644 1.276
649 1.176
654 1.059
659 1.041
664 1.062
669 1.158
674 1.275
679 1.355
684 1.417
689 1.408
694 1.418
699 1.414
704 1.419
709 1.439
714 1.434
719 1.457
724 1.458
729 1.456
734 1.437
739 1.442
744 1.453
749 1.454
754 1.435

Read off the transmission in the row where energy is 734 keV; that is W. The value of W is 1.437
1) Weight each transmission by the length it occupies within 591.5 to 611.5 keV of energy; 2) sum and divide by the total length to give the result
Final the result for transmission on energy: 1.4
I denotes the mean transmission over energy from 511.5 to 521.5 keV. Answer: 1.4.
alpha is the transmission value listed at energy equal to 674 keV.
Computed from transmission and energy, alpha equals 1.275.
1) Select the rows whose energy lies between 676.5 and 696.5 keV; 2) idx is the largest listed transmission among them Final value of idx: 1.418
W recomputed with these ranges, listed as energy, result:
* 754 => 1.435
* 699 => 1.414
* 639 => 1.341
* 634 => 1.367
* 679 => 1.355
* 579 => 0.8625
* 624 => 1.418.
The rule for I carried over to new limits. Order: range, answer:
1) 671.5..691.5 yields 1.36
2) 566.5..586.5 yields 0.98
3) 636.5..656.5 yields 1.21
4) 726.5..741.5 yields 1.45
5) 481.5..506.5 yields 1.4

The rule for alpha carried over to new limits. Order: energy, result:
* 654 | 1.059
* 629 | 1.427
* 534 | 1.37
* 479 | 1.397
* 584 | 1.084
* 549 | 0.9095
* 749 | 1.454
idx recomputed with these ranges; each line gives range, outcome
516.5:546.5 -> 1.414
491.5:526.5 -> 1.416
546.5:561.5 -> 0.9327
